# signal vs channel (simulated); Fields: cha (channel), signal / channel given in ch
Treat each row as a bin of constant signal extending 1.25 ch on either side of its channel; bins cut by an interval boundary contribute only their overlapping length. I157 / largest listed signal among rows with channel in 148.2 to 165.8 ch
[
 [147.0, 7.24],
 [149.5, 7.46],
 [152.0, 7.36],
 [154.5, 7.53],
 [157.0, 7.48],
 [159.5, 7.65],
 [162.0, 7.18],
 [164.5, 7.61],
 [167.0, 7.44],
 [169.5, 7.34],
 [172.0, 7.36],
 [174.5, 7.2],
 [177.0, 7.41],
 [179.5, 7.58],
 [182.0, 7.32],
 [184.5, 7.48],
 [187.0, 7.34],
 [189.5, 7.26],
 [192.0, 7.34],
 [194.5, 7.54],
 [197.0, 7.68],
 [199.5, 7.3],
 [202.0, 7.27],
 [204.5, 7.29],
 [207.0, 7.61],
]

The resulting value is 7.65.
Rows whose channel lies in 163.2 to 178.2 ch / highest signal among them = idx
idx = 7.61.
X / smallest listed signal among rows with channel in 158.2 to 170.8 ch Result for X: 7.18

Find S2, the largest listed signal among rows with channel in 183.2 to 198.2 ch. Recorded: 7.68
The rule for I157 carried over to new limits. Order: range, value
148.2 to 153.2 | 7.46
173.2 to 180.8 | 7.58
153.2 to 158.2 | 7.53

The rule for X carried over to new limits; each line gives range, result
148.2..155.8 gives 7.36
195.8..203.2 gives 7.27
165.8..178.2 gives 7.2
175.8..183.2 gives 7.32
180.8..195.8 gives 7.26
